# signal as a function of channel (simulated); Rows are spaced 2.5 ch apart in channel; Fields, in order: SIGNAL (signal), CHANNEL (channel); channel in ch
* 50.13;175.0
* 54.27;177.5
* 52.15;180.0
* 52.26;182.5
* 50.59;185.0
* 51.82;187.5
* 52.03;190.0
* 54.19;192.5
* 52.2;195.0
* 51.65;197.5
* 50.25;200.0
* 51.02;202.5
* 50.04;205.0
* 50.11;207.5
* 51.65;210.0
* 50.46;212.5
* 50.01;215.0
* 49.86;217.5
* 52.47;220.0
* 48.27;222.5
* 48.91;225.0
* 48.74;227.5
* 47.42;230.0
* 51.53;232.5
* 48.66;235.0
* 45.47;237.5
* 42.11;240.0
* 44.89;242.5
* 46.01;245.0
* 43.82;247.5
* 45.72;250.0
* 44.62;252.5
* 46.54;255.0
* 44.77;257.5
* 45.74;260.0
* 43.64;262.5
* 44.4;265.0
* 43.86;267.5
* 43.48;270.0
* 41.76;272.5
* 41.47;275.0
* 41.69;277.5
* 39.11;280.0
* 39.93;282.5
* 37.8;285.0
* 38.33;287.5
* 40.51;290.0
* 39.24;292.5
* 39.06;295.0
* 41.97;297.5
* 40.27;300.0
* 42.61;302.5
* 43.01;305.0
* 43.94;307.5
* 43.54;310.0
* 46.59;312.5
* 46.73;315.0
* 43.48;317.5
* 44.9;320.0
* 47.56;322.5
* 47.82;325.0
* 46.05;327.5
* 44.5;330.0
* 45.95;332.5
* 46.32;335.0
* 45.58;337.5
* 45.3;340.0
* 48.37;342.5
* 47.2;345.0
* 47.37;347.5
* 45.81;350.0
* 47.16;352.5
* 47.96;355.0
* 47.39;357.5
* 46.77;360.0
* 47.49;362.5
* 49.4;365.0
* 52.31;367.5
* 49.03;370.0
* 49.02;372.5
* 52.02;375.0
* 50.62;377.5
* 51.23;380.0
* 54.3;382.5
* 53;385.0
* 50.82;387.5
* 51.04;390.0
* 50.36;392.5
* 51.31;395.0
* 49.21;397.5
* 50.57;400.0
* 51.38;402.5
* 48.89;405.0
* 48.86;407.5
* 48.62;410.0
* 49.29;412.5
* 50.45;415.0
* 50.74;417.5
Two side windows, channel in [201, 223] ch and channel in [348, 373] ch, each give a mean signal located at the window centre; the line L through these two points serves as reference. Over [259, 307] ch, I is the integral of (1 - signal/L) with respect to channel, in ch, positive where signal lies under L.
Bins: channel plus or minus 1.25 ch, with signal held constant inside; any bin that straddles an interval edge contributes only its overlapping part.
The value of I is 7.7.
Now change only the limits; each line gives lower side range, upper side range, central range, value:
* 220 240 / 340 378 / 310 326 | 0.8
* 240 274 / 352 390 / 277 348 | 5.4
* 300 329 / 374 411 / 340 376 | 0.0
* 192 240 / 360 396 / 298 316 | 2.4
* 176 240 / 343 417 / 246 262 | 1.6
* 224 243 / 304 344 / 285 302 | 2.3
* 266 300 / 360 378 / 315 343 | -0.3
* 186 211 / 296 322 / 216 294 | 5.0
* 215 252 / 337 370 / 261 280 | 1.9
